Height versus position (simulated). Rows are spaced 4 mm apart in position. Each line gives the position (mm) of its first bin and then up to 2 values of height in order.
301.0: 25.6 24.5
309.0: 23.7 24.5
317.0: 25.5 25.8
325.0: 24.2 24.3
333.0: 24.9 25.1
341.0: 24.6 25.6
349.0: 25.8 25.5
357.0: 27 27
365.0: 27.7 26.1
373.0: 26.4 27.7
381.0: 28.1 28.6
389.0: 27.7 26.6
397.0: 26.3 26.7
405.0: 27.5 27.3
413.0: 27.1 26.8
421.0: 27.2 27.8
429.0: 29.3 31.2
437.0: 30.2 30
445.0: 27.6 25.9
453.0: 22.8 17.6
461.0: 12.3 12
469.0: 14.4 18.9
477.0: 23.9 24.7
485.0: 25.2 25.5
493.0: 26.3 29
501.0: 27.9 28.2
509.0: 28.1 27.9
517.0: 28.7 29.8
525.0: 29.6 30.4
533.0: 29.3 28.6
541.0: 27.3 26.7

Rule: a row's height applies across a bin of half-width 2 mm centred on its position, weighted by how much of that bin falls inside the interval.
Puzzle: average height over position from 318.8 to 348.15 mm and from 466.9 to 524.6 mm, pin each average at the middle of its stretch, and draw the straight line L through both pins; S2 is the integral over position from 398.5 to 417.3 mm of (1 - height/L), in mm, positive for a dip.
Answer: -1.3 mm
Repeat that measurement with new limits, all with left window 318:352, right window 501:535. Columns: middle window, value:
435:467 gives 6.0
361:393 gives -1.8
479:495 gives 1.6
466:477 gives 4.1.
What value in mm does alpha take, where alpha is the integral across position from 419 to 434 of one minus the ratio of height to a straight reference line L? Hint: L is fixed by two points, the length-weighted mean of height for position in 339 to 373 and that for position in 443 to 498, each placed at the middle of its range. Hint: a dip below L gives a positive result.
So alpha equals -3.4 mm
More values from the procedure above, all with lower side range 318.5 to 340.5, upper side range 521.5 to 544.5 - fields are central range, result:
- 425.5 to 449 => -1.9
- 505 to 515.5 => 0.2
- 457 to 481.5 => 9.2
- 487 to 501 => 0.5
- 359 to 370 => -0.6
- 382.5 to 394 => -0.8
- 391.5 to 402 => -0.1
